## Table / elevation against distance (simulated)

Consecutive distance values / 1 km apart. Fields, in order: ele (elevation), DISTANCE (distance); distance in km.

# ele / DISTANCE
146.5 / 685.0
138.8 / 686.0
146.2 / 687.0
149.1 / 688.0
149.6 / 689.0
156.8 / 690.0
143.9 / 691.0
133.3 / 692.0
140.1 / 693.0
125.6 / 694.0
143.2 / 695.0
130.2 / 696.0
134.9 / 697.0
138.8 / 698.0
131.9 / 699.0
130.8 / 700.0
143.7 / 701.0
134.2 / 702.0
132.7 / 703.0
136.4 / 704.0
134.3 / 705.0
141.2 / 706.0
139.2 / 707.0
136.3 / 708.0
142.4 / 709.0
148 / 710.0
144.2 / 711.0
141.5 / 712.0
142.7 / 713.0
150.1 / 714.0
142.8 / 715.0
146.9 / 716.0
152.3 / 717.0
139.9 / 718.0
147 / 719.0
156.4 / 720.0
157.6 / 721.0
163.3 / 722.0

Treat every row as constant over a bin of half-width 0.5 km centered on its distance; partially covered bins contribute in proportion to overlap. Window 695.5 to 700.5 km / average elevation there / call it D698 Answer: 133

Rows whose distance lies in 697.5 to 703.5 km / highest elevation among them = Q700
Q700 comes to 143.7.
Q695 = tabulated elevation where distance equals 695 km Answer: 143.2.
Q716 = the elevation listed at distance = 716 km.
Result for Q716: 146.9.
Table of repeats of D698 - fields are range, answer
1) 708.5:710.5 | 145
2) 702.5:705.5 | 134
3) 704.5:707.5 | 138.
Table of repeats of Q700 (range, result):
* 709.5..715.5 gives 150.1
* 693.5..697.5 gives 143.2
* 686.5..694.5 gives 156.8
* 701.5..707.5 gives 141.2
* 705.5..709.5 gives 142.4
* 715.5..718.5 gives 152.3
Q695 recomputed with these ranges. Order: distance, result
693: 140.1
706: 141.2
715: 142.8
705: 134.3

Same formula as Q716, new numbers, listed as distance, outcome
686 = 138.8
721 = 157.6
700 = 130.8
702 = 134.2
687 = 146.2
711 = 144.2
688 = 149.1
